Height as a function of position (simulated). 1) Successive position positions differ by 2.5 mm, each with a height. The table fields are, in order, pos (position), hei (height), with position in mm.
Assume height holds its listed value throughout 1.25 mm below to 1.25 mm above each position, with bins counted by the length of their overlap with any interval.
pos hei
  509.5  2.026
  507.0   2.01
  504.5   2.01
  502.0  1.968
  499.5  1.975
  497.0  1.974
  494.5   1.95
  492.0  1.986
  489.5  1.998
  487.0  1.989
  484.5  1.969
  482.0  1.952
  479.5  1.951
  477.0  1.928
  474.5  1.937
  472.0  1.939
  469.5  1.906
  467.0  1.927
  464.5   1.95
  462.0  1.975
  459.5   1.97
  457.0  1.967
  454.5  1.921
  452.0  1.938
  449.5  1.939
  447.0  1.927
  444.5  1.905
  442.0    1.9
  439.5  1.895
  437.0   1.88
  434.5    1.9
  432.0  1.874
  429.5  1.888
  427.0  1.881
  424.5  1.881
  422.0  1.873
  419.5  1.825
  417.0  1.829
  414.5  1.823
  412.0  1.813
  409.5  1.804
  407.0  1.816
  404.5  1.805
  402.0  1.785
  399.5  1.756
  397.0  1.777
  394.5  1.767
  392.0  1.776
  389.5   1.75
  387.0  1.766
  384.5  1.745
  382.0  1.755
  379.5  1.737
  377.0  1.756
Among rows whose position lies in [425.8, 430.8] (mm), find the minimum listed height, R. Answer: 1.881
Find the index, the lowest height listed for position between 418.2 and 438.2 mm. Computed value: 1.825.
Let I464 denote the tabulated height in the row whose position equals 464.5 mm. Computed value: 1.95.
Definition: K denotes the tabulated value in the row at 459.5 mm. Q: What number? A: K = 1.97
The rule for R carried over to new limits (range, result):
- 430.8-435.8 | 1.874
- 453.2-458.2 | 1.921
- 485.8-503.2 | 1.95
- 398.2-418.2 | 1.756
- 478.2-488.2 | 1.951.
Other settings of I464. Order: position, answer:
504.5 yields 2.01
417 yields 1.829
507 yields 2.01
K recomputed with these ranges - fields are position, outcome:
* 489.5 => 1.998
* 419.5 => 1.825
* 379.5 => 1.737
